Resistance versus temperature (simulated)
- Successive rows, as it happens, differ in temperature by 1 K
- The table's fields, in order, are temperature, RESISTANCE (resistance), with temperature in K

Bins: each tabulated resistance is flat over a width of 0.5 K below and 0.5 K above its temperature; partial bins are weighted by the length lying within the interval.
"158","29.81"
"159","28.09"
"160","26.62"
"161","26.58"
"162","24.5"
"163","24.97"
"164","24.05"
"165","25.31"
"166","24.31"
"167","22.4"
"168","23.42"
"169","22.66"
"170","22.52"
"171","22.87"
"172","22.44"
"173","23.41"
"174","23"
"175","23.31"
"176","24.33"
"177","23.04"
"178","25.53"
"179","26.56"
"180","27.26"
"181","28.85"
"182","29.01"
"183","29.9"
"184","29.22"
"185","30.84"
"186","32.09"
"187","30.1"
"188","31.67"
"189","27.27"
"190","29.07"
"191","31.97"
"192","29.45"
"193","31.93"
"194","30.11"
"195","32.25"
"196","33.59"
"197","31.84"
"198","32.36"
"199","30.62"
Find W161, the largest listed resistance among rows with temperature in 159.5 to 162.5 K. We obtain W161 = 26.62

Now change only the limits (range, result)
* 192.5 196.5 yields 33.59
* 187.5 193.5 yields 31.97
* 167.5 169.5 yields 23.42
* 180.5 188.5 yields 32.09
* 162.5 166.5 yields 25.31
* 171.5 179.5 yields 26.56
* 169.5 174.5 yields 23.41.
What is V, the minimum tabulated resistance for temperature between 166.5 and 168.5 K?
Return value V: 22.4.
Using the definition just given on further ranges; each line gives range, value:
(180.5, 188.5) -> 28.85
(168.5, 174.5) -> 22.44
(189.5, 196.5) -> 29.07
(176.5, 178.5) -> 23.04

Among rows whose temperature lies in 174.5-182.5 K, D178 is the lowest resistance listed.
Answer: 23.04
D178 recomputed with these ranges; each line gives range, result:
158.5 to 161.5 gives 26.58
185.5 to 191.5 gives 27.27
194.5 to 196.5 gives 32.25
